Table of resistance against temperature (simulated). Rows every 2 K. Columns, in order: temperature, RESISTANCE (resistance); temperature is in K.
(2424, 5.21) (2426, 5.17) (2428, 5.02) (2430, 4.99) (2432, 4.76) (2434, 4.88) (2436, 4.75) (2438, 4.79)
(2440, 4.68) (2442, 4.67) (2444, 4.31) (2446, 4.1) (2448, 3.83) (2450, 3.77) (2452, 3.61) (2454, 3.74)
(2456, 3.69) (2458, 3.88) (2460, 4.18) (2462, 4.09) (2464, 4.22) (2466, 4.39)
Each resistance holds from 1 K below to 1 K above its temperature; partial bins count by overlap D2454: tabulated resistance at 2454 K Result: 3.74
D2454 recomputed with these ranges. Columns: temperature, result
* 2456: 3.69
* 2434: 4.88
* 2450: 3.77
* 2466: 4.39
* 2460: 4.18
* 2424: 5.21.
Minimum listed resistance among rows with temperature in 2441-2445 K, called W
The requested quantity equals 4.31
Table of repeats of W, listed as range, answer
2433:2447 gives 4.1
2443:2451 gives 3.77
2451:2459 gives 3.61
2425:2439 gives 4.75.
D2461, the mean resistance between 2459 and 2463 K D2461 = 4.13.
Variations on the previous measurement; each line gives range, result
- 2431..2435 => 4.82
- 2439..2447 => 4.44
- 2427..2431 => 5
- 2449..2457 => 3.7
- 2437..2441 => 4.73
